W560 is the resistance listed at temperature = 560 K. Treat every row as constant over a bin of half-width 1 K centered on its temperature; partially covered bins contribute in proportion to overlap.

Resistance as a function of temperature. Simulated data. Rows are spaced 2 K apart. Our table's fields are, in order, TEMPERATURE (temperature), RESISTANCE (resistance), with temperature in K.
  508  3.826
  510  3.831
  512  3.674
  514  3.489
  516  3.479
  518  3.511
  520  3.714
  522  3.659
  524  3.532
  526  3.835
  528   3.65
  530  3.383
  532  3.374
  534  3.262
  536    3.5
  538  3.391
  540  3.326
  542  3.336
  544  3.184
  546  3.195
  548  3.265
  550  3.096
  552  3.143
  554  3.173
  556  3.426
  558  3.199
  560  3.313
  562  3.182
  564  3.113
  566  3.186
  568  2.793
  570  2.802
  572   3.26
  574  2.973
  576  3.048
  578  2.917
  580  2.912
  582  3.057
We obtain 3.313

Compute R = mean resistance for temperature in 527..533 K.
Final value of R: 3.47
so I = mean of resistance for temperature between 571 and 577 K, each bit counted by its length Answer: 3.09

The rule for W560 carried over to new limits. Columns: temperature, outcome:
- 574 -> 2.973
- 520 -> 3.714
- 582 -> 3.057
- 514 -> 3.489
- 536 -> 3.5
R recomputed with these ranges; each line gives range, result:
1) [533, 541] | 3.37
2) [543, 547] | 3.19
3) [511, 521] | 3.57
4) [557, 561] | 3.26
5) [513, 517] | 3.48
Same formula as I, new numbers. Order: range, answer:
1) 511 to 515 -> 3.58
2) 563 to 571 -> 2.97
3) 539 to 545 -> 3.28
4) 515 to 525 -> 3.58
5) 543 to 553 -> 3.18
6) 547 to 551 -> 3.18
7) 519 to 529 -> 3.68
